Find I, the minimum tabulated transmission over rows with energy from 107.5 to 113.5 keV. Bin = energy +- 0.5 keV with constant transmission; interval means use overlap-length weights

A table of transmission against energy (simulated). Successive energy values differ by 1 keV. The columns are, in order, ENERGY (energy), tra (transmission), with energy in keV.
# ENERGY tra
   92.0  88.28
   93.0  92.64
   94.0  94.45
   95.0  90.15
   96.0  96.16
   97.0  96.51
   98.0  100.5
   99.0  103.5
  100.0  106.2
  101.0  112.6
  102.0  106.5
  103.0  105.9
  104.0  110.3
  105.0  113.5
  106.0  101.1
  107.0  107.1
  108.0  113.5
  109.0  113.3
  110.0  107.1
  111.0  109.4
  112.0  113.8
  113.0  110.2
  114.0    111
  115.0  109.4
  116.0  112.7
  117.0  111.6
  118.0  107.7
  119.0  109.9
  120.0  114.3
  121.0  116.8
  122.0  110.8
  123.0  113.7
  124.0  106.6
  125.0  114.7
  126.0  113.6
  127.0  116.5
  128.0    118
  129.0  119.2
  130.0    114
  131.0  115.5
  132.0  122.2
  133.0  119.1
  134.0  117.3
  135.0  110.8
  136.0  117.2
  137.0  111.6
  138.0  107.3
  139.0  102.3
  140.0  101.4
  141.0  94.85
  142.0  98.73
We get 107.1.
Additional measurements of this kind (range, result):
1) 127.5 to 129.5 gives 118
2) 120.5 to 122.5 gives 110.8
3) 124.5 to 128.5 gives 113.6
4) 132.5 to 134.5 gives 117.3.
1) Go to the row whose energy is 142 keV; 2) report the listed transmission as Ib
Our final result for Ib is 98.73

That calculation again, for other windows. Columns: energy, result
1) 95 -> 90.15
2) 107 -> 107.1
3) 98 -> 100.5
